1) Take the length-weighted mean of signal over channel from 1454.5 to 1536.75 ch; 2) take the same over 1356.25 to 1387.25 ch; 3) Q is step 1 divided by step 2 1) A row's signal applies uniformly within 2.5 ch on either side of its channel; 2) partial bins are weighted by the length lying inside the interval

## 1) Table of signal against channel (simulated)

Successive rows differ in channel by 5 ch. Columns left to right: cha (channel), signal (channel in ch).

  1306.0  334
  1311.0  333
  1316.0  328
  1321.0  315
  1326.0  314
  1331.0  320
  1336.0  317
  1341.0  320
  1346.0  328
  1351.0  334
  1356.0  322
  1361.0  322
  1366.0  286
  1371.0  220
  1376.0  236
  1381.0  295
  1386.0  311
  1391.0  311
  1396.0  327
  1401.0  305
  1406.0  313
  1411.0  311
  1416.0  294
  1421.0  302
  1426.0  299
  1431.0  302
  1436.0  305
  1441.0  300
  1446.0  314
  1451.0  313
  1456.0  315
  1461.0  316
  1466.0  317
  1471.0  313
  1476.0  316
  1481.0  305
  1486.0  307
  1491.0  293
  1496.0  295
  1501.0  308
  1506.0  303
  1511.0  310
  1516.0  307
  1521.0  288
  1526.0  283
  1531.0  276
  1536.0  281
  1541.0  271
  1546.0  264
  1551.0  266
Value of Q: 1.08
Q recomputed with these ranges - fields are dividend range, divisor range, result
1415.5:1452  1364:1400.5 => 1.07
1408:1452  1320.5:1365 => 0.95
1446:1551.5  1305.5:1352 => 0.92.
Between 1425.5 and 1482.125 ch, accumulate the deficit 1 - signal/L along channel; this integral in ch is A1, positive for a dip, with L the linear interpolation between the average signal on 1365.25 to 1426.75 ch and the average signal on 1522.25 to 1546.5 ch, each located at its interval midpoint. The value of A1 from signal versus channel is -4.7 ch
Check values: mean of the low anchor 293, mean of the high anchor 277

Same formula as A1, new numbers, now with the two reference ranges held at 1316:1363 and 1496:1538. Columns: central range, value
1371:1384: 2.4 ch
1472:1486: -0.5 ch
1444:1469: -0.9 ch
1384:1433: 0.6 ch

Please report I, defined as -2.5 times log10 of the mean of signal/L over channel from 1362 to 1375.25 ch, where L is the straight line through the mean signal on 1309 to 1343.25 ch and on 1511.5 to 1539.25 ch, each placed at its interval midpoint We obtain 0.21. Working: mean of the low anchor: 321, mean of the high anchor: 288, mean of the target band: 259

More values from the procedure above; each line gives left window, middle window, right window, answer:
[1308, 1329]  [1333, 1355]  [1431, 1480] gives -0.01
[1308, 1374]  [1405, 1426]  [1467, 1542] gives 0.01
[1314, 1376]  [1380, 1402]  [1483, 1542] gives -0.03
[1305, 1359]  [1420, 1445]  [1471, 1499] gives 0.03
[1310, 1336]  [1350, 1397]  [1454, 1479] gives 0.09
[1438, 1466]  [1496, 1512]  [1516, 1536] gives -0.04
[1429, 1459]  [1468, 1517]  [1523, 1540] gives -0.05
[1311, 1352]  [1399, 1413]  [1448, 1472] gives 0.03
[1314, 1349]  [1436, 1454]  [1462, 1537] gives -0.01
